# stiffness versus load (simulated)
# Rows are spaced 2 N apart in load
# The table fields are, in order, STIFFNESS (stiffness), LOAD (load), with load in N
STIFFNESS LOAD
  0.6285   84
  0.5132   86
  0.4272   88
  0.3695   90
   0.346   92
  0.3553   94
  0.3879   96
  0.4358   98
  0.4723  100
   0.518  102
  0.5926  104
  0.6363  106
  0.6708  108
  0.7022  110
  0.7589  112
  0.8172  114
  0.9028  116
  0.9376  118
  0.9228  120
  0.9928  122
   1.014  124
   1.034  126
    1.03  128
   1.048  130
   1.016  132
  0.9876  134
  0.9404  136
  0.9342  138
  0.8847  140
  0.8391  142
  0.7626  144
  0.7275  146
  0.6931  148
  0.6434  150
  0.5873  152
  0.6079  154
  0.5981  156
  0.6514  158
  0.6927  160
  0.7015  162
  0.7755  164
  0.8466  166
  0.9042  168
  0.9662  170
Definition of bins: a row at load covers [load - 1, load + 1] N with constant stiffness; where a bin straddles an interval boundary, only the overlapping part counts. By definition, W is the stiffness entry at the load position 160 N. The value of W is 0.6927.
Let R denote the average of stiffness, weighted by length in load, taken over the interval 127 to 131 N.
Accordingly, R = 1.04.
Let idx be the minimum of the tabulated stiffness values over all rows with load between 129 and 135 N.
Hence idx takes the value 0.9876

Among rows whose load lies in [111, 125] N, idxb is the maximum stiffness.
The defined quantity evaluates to 1.014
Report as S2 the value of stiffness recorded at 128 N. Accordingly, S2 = 1.03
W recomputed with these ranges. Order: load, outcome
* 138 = 0.9342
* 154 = 0.6079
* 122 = 0.9928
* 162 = 0.7015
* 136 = 0.9404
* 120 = 0.9228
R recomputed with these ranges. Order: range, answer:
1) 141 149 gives 0.756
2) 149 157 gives 0.609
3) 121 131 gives 1.02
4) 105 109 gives 0.654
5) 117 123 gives 0.951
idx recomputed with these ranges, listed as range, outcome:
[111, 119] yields 0.7589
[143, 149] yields 0.6931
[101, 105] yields 0.518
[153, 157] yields 0.5981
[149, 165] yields 0.5873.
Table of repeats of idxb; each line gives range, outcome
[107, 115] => 0.8172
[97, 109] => 0.6708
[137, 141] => 0.9342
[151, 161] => 0.6927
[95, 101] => 0.4723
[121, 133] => 1.048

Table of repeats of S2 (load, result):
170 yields 0.9662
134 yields 0.9876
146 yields 0.7275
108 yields 0.6708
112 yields 0.7589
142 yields 0.8391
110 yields 0.7022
